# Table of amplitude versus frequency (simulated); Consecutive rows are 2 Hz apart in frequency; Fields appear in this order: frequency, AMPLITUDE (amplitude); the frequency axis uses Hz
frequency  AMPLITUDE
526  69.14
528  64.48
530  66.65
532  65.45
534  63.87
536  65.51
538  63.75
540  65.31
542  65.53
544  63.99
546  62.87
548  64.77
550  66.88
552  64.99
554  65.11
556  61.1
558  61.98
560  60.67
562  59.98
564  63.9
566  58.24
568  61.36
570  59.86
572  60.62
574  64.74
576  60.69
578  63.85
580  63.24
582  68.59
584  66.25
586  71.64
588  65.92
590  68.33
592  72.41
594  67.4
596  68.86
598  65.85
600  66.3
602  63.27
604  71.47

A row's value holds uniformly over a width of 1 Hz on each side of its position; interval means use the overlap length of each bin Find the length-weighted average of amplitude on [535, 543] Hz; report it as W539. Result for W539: 65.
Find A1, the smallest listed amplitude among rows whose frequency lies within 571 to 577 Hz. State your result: 60.62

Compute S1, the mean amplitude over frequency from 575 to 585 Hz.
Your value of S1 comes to 64.5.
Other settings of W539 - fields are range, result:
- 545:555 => 64.9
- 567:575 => 61.6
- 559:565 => 61.5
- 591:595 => 69.9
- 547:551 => 65.8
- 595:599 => 67.4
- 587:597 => 68.6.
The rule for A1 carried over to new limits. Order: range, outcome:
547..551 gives 64.77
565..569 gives 58.24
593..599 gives 65.85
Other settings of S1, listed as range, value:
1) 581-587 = 68.8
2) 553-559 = 62.7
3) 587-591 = 67.1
